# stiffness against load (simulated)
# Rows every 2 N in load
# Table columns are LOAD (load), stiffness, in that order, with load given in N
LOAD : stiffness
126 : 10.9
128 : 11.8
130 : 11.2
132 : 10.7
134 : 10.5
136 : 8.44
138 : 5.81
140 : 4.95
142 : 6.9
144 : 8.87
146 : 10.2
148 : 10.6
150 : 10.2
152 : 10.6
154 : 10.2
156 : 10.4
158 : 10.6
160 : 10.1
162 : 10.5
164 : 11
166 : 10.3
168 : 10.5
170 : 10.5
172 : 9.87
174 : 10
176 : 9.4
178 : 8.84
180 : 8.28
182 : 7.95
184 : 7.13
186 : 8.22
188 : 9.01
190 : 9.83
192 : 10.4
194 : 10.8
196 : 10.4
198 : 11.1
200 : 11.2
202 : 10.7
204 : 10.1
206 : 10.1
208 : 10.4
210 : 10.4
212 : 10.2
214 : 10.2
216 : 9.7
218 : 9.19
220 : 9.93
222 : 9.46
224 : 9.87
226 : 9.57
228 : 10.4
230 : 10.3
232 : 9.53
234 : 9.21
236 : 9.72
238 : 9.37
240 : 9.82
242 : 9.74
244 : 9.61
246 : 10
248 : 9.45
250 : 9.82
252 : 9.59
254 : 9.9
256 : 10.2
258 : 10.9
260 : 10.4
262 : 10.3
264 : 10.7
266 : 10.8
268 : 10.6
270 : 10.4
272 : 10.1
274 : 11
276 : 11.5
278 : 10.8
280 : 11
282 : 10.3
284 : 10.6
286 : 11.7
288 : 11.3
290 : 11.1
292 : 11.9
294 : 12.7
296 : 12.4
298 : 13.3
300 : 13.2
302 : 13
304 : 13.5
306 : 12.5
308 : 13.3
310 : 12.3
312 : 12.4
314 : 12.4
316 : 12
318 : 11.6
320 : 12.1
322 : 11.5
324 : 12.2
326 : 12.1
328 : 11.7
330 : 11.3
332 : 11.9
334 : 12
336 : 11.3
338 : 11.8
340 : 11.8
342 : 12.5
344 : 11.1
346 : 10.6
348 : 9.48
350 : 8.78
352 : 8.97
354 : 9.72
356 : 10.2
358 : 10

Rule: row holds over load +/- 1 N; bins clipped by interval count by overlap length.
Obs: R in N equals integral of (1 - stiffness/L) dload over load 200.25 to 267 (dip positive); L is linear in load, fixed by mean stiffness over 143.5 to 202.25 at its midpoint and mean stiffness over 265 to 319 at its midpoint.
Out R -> 5.3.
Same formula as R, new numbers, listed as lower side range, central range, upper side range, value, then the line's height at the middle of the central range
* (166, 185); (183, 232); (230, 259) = -2.3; 9.49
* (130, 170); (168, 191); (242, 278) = 1.7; 9.8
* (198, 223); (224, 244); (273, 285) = 1.3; 10.4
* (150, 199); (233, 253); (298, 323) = 2.8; 11.2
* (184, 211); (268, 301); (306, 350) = -0.7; 11.2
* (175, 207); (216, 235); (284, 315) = 1.4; 10.5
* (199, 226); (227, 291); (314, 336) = 3.0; 10.8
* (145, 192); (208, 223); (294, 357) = 0.6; 10.3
